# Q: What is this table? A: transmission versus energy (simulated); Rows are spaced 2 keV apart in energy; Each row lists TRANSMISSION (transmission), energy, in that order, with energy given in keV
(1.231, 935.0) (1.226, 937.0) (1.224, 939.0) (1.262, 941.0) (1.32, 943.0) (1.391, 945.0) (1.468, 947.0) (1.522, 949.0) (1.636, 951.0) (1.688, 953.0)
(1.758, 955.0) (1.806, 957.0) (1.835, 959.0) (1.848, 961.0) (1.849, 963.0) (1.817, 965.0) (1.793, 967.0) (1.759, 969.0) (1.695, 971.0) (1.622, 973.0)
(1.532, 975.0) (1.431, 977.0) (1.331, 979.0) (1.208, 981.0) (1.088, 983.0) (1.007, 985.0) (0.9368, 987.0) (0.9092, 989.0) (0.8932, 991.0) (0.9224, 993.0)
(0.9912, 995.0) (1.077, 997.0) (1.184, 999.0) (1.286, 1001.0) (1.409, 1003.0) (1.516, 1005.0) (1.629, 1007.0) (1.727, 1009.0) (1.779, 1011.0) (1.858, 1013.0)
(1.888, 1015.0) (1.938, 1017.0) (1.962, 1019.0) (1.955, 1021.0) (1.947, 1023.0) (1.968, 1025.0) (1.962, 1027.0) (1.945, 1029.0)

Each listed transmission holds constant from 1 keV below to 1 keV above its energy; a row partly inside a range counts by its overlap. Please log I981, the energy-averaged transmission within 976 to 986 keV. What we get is 1.21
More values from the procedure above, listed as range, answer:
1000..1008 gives 1.46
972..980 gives 1.48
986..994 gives 0.915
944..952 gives 1.5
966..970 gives 1.78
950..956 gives 1.69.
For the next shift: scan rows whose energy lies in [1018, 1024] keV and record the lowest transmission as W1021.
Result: 1.947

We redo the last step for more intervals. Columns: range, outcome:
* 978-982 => 1.208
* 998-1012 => 1.184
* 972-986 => 1.007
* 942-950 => 1.32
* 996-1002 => 1.077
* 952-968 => 1.688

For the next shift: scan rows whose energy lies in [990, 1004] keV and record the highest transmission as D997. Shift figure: 1.409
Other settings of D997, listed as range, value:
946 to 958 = 1.806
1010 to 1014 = 1.858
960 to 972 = 1.849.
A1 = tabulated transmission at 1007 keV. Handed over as 1.629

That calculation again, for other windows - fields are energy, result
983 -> 1.088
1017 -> 1.938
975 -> 1.532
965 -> 1.817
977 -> 1.431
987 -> 0.9368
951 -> 1.636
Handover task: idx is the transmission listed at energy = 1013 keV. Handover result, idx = 1.858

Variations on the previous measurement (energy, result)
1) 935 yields 1.231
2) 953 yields 1.688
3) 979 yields 1.331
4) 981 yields 1.208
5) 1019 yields 1.962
